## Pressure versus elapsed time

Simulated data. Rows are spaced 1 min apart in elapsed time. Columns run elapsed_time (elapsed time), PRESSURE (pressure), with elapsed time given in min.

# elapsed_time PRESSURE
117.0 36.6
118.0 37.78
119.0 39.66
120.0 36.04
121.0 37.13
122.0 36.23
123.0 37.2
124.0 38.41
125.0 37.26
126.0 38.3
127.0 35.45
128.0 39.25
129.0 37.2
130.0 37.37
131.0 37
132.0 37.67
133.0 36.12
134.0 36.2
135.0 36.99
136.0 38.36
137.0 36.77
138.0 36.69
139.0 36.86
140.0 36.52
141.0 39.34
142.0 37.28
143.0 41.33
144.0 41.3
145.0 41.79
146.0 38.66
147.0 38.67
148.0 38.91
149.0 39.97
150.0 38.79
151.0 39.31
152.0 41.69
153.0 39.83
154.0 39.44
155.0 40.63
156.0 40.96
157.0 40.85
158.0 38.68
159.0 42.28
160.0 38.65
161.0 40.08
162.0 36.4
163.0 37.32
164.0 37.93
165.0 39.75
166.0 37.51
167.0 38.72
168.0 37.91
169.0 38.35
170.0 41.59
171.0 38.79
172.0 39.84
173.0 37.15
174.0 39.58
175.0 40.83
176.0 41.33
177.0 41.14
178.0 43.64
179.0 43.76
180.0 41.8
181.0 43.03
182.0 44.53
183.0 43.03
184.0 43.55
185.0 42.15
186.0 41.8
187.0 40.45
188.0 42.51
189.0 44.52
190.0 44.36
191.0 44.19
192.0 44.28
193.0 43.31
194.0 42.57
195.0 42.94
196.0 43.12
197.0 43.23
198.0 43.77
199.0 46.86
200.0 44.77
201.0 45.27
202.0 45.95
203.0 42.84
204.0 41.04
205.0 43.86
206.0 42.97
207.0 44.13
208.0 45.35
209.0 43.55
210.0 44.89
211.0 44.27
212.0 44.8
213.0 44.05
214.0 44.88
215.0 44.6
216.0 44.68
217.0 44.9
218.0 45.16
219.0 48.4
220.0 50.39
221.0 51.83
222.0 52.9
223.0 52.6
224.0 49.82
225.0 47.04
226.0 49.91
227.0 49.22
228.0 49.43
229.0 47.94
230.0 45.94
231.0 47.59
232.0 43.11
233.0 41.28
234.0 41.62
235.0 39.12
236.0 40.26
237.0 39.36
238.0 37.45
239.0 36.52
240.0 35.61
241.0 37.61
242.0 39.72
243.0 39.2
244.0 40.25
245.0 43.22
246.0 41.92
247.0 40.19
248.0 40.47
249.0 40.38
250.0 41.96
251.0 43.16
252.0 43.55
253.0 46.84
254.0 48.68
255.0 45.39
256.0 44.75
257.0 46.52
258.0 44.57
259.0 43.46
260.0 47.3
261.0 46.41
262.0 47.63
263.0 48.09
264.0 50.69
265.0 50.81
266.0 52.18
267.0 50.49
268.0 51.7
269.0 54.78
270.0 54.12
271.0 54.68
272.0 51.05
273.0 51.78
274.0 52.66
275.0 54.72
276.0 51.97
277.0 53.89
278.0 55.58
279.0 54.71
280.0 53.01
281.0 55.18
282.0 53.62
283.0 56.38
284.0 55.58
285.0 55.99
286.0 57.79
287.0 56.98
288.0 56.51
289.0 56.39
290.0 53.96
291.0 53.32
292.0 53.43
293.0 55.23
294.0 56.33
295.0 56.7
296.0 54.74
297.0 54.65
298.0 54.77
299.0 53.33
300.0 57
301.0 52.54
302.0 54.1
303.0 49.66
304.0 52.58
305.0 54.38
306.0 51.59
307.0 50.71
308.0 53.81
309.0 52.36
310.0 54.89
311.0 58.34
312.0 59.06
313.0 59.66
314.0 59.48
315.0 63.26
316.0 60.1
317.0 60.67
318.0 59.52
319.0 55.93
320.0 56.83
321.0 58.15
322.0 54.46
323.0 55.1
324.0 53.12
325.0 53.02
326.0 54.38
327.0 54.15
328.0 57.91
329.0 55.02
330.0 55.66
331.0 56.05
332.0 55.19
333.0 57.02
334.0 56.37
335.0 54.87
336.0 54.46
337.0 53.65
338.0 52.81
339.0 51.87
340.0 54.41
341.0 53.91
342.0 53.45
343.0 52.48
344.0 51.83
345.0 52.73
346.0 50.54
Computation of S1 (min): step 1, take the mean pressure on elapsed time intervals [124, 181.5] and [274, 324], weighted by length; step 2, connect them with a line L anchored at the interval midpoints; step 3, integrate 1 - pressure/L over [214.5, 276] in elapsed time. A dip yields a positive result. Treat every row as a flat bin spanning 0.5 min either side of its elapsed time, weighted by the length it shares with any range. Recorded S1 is 4.2 min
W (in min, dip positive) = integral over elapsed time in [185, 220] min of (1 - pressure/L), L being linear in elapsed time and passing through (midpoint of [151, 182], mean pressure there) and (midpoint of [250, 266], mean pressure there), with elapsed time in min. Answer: -1.2 min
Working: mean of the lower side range 40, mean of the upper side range 46.6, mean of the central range 44.1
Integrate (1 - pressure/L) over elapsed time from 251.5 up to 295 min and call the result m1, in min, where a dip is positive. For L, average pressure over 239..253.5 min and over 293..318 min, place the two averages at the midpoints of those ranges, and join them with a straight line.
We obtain -3.9 min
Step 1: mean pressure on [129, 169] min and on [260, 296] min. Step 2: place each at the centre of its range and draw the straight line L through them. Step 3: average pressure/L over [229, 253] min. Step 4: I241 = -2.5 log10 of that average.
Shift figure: 0.20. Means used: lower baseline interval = 38.7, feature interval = 41.1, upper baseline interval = 53.5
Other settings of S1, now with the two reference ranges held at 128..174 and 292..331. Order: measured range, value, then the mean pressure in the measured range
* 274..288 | -0.70 min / 55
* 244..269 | 1.98 min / 45.9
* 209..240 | 0.76 min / 45.3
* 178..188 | -0.15 min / 42.7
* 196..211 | 0.04 min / 44.1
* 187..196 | -0.08 min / 43.4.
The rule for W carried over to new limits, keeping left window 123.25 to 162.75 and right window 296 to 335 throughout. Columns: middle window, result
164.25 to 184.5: 0.48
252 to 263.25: 0.85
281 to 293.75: -0.62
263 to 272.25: -0.21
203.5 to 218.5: 0.37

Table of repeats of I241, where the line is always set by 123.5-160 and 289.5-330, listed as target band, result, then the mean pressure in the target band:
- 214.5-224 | -0.05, 48.5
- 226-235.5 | 0.05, 45.3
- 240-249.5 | 0.22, 40.1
